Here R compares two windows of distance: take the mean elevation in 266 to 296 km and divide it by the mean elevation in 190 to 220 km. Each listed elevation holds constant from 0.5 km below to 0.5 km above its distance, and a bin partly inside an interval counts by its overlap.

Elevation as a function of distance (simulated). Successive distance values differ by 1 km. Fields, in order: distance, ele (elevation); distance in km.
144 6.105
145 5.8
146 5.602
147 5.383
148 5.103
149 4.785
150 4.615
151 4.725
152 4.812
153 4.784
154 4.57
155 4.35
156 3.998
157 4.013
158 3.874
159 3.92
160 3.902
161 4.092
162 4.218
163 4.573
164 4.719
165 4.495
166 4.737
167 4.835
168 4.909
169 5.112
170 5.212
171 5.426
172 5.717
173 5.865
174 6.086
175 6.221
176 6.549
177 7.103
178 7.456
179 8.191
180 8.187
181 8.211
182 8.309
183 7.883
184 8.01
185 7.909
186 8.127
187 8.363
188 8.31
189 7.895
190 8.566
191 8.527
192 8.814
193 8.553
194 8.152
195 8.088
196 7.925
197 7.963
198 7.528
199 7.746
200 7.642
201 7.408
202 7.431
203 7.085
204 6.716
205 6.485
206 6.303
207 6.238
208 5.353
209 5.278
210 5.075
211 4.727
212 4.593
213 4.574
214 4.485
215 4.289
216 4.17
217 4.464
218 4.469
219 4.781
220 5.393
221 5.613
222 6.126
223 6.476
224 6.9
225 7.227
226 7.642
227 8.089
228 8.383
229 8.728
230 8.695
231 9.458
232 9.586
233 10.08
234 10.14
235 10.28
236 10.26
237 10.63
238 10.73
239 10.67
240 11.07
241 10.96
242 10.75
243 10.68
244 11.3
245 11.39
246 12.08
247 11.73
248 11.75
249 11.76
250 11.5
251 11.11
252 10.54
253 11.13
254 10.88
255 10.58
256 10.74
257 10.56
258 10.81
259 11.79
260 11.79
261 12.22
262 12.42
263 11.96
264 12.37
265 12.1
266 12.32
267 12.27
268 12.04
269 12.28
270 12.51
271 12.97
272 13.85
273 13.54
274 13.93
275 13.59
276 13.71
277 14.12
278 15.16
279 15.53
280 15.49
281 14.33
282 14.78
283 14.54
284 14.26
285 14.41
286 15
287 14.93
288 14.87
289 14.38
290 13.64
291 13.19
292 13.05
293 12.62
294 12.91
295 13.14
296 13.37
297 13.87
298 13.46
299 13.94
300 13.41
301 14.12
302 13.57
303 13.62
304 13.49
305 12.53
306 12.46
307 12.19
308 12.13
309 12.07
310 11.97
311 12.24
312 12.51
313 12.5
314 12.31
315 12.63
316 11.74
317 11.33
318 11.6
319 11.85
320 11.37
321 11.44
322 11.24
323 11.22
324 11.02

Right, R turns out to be 2.2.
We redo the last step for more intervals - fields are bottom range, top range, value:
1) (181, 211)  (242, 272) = 1.56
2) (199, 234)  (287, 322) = 1.96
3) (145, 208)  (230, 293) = 1.94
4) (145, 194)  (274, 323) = 2.19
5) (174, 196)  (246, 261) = 1.42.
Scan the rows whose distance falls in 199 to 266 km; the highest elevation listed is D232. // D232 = 12.42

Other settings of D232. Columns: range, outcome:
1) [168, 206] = 8.814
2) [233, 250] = 12.08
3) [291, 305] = 14.12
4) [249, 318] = 15.53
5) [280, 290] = 15.49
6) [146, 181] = 8.211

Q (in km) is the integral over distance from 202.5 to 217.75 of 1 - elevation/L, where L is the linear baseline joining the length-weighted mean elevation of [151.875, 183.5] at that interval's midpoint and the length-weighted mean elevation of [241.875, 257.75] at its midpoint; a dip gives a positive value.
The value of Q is 5.6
